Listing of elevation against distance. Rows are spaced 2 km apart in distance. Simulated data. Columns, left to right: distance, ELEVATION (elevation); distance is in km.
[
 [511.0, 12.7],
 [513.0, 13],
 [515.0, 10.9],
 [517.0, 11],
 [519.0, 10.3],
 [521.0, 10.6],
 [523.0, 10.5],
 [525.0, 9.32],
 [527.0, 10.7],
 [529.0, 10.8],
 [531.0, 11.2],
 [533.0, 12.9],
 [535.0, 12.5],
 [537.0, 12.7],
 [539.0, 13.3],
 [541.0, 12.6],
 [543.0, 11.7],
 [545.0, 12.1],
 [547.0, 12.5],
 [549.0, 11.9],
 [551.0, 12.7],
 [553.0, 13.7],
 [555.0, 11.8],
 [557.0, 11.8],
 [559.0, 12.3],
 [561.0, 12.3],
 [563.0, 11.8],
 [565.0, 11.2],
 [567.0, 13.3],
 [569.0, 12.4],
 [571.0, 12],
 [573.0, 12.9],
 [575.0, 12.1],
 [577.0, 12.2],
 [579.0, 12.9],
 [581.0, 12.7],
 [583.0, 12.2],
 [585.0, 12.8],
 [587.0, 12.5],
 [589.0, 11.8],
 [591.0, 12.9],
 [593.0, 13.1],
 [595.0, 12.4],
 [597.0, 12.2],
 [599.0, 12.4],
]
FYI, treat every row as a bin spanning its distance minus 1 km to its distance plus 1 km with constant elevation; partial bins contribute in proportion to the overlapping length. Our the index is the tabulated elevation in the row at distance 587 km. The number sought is 12.5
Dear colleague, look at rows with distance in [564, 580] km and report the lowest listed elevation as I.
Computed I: 11.2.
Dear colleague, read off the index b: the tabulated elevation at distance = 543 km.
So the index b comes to 11.7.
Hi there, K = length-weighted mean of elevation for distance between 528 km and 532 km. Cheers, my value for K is 11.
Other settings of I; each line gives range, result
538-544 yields 11.7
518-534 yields 9.32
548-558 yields 11.8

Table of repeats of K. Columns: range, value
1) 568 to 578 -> 12.3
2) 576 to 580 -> 12.6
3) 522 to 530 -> 10.3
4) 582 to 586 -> 12.5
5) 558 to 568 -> 12.2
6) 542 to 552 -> 12.2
